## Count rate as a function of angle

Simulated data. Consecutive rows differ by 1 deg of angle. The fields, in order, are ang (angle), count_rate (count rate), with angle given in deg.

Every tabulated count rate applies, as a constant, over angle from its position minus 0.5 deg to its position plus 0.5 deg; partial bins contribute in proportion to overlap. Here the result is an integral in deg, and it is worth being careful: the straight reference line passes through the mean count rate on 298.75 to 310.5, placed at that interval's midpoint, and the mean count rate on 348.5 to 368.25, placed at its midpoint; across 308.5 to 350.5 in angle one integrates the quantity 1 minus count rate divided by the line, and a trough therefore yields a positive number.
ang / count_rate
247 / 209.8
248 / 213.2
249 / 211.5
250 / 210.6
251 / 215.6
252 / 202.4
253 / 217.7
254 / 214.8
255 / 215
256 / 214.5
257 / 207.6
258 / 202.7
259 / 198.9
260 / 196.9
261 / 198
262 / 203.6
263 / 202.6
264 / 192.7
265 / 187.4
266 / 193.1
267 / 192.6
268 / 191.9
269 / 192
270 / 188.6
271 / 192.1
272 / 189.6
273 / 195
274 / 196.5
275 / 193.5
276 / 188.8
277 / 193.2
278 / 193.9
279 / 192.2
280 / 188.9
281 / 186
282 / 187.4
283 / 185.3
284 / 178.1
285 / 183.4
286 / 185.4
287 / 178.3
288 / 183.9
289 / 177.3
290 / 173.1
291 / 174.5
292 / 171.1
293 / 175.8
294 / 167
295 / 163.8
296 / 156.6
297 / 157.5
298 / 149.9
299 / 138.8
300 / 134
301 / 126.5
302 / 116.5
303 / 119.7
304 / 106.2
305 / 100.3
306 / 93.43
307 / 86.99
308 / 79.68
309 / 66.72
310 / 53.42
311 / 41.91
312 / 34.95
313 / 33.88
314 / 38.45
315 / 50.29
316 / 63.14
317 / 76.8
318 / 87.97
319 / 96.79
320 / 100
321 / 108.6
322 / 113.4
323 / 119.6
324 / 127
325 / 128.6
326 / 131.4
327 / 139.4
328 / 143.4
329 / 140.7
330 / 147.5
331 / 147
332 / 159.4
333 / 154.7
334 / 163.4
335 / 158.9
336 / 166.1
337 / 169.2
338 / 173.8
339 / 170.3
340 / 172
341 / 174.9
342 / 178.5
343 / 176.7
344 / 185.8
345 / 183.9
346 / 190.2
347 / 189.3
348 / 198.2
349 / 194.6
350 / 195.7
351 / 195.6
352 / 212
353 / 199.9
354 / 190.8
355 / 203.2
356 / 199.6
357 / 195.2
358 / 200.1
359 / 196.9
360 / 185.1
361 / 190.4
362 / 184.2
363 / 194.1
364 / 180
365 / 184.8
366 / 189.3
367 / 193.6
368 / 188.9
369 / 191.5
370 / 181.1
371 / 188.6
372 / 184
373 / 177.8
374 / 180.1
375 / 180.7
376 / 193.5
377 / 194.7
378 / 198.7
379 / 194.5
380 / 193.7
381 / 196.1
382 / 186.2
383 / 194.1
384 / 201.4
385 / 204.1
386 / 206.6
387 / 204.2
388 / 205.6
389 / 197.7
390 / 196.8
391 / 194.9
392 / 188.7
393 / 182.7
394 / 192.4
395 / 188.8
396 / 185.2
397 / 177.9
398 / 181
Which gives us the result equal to 4.8 deg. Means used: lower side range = 101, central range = 132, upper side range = 194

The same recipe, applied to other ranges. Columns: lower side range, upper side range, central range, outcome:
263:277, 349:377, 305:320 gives 9.76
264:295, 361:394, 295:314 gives 8.85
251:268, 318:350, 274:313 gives 7.80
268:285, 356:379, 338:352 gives 0.28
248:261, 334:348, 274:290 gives 0.99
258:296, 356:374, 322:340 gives 3.73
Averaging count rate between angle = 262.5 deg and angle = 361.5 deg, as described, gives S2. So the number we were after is 156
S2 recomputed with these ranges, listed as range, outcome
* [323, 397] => 182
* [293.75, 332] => 108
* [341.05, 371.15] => 191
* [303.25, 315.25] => 67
